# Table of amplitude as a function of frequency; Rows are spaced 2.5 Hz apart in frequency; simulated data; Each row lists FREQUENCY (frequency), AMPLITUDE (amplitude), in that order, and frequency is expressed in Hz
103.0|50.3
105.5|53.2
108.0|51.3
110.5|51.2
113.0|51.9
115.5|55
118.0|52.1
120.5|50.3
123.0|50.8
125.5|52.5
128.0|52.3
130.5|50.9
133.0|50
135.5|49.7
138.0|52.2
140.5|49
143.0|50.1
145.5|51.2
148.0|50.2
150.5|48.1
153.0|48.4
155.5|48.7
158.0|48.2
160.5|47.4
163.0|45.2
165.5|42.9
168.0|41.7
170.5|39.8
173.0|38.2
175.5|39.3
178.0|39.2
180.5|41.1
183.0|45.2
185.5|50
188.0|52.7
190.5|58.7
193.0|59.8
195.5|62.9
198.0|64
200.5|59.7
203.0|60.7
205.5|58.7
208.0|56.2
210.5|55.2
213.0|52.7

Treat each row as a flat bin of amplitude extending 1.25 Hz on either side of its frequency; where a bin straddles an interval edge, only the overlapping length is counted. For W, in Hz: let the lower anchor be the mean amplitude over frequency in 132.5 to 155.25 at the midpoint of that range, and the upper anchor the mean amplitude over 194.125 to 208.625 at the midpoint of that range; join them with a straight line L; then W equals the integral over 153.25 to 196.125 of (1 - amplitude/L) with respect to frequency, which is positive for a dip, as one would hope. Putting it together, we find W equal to 6.7 Hz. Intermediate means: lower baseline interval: 49.8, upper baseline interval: 60.5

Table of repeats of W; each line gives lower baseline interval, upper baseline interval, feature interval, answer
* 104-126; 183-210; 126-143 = 0.8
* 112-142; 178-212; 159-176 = 3.6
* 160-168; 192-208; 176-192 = 1.8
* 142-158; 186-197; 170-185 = 3.9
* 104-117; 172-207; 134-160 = 1.4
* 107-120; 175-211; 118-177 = 5.7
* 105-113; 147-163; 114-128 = -0.4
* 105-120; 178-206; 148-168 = 2.6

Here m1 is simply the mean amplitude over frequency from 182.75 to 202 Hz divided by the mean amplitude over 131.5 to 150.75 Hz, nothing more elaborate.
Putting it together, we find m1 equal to 1.14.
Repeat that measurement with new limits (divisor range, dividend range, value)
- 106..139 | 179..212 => 1.08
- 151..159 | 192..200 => 1.28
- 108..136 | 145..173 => 0.89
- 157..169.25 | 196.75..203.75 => 1.37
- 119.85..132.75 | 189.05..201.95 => 1.19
